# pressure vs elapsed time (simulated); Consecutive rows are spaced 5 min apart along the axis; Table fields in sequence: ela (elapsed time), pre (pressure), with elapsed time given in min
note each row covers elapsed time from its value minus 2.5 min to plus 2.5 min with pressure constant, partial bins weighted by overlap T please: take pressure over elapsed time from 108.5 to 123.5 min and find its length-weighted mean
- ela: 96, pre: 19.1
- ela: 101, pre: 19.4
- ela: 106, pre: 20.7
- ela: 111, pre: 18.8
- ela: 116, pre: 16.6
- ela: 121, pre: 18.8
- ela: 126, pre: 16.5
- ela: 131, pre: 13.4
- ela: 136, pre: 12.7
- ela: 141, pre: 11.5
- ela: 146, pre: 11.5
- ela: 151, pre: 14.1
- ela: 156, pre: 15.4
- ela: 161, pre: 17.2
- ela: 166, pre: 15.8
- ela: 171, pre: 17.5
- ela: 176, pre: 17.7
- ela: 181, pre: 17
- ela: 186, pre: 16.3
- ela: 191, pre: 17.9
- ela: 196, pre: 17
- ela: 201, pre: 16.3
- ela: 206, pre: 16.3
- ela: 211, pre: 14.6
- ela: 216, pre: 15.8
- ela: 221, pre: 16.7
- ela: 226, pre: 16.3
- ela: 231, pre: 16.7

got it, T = 18.1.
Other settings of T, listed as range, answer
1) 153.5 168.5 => 16.1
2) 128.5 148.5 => 12.3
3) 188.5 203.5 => 17.1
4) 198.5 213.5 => 15.7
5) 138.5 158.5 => 13.1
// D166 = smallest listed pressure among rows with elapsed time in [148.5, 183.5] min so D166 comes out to 14.1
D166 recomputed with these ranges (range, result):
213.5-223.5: 15.8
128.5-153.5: 11.5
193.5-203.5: 16.3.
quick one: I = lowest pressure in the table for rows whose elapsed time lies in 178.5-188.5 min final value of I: 16.3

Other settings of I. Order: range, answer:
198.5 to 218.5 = 14.6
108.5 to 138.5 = 12.7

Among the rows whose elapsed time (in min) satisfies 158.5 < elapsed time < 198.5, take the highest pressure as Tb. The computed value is 17.9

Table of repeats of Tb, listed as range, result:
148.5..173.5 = 17.5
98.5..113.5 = 20.7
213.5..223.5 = 16.7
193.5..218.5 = 17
